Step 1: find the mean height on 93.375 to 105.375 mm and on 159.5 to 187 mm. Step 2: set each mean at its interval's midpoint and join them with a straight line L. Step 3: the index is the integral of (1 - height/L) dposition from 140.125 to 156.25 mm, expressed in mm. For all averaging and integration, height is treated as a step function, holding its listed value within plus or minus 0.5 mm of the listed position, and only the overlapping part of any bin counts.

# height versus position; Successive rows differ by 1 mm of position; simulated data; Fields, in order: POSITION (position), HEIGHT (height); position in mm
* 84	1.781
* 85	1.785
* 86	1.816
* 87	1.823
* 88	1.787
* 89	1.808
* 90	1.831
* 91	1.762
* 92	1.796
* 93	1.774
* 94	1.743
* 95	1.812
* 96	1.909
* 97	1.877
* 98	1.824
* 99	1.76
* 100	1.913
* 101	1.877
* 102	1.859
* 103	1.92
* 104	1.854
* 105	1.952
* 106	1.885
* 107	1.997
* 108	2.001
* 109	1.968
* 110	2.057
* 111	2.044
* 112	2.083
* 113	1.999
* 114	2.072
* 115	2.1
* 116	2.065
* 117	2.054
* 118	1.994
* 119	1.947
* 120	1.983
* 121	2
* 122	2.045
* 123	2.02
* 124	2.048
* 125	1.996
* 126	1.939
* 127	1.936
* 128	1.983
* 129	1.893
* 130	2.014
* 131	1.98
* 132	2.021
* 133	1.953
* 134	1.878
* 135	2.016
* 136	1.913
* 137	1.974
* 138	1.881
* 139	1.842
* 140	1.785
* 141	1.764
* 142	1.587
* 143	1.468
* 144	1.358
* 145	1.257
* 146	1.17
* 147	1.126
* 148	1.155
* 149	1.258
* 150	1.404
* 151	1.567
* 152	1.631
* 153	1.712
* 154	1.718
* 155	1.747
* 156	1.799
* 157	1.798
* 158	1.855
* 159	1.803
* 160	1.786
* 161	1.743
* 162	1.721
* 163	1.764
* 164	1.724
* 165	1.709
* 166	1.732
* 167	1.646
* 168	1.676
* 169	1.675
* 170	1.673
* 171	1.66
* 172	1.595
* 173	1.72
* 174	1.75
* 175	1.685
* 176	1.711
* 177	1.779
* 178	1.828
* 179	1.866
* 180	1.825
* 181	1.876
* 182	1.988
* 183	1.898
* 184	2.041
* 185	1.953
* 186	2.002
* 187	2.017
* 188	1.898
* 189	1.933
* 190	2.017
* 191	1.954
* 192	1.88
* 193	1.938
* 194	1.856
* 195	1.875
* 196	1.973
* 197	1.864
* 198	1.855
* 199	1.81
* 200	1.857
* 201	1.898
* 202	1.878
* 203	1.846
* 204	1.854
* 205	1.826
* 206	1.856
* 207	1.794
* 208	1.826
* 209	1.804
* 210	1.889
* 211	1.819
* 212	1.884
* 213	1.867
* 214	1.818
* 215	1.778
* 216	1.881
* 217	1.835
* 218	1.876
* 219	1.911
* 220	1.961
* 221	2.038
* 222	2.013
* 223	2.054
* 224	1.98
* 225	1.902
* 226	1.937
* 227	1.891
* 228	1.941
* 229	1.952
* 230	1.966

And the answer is 2.9 mm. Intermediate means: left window 1.86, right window 1.78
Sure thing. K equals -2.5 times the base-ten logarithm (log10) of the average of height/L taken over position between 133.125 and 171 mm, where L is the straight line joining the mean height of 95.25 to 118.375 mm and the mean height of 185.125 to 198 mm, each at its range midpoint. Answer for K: 0.17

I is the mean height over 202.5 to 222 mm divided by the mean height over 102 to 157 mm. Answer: 1.02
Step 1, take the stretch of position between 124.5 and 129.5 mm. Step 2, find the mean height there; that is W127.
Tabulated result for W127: 1.95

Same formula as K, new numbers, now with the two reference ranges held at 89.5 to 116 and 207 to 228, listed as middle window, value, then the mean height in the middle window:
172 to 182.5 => 0.06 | 1.79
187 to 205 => 0.00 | 1.89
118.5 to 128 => -0.04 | 1.99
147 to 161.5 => 0.17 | 1.62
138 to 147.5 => 0.26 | 1.5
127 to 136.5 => -0.03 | 1.96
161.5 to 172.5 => 0.13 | 1.69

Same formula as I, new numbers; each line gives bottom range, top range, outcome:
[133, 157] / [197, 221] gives 1.15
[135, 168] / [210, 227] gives 1.16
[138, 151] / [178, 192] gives 1.33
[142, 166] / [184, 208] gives 1.20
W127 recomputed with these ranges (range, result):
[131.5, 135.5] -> 1.97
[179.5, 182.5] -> 1.9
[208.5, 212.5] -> 1.85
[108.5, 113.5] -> 2.03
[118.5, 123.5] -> 2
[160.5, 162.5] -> 1.73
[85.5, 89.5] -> 1.81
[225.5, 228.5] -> 1.92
